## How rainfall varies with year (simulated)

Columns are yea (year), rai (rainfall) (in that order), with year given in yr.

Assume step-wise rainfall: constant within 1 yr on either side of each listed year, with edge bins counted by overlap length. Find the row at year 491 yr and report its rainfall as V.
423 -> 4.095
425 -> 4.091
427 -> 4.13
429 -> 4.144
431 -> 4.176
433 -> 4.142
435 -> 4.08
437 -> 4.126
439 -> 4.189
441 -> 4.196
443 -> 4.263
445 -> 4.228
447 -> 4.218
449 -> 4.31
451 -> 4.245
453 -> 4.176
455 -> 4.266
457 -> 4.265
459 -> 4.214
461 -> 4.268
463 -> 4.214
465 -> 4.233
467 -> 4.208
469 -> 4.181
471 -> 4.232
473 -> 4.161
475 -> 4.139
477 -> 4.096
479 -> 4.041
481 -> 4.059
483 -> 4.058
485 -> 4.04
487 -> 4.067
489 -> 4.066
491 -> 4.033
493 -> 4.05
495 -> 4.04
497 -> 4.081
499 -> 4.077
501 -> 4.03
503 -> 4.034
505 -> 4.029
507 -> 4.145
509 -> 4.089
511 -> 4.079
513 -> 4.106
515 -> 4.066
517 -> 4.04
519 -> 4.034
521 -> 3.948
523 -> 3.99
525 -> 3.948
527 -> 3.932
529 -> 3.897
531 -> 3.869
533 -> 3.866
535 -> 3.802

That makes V 4.033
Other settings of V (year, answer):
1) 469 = 4.181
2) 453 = 4.176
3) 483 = 4.058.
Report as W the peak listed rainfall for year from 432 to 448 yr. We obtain 4.263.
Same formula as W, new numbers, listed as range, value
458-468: 4.268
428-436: 4.176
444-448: 4.228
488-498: 4.081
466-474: 4.232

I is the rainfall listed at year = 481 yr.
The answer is 4.059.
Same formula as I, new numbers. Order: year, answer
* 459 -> 4.214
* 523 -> 3.99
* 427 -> 4.13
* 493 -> 4.05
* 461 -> 4.268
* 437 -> 4.126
